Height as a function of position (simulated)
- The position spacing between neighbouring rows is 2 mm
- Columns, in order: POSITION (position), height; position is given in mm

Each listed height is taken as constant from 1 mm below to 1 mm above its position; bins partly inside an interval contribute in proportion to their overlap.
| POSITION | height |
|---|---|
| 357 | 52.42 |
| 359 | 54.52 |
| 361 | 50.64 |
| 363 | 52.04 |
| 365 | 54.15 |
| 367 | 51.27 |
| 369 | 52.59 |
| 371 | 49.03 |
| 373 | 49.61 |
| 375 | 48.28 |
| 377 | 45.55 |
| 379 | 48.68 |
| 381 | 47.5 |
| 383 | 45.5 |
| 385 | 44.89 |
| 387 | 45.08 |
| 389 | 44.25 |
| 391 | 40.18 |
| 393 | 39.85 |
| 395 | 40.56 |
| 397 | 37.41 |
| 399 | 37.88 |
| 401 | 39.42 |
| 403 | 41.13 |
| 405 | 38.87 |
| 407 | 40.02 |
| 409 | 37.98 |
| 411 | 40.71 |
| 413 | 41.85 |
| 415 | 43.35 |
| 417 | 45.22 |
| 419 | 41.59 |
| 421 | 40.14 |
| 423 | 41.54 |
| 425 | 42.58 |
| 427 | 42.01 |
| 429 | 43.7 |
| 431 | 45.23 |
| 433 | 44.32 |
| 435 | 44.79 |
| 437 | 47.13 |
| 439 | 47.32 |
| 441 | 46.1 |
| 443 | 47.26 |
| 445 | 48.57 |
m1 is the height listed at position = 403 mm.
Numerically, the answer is 41.13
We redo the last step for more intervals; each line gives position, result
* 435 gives 44.79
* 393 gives 39.85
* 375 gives 48.28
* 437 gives 47.13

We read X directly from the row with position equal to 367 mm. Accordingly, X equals 51.27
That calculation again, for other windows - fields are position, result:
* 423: 41.54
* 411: 40.71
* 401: 39.42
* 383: 45.5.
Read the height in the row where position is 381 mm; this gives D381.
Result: 47.5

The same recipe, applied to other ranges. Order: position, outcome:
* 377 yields 45.55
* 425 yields 42.58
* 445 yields 48.57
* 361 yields 50.64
